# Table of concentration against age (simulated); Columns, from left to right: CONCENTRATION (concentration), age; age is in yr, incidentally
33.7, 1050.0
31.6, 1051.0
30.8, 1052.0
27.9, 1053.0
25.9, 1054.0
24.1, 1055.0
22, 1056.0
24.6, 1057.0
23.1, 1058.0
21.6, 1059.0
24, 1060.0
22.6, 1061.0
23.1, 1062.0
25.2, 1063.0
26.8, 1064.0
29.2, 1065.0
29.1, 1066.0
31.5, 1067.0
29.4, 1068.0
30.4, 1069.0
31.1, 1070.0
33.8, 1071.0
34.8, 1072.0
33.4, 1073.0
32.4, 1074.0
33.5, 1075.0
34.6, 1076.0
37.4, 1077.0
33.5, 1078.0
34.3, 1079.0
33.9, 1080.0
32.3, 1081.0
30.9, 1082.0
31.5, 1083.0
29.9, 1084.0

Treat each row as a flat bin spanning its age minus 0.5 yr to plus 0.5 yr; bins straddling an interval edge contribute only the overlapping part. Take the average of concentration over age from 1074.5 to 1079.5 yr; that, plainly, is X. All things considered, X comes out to 34.7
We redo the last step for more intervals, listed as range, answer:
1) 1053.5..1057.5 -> 24.1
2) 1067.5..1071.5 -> 31.2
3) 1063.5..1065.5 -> 28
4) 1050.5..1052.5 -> 31.2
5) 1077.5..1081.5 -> 33.5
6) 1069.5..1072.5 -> 33.2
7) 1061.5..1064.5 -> 25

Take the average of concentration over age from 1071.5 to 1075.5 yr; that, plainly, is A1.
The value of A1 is 33.5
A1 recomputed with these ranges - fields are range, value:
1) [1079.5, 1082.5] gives 32.4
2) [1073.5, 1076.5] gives 33.5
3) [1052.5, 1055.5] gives 26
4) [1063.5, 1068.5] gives 29.2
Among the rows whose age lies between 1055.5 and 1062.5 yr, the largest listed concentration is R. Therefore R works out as 24.6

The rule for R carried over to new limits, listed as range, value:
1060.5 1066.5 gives 29.2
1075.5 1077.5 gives 37.4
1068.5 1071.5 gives 33.8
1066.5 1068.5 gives 31.5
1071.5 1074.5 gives 34.8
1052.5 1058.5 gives 27.9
